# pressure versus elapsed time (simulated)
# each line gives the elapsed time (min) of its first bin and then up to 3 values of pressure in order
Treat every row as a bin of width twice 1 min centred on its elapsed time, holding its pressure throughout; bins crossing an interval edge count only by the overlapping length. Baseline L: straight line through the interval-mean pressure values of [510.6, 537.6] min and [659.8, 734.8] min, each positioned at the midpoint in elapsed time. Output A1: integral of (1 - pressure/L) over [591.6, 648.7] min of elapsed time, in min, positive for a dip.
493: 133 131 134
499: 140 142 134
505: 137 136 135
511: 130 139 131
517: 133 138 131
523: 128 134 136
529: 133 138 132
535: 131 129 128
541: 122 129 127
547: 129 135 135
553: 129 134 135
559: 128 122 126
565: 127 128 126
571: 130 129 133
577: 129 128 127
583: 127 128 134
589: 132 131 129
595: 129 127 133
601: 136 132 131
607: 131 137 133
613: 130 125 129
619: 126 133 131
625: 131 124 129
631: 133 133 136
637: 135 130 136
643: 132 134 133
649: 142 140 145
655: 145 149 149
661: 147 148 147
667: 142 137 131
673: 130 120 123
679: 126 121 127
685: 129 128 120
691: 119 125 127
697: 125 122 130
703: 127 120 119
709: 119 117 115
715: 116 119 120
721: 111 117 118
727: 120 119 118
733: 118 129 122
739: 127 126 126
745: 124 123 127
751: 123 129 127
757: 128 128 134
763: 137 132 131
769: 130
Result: -1.29 min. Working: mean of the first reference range 133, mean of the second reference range 125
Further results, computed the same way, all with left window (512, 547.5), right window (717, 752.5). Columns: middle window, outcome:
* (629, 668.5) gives -4.3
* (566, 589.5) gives 0.0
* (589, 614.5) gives -0.7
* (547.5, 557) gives -0.2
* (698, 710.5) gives 0.1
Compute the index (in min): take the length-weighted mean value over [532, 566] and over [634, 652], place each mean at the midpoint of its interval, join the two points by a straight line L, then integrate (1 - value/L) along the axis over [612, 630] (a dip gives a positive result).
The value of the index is 0.7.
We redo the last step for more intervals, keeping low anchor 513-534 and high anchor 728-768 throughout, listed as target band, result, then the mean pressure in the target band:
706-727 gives 1.7 min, 117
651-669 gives -2.3 min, 146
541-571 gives 0.8 min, 129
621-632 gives 0.0 min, 130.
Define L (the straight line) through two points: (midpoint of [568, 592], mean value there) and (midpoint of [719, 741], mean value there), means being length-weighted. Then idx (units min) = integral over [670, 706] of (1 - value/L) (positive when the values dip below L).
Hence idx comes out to -0.65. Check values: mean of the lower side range 130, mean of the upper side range 120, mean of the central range 125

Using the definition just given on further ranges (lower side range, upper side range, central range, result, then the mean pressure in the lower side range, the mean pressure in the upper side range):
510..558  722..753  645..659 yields -1.73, 132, 123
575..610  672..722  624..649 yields -1.07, 131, 122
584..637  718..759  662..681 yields -0.90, 131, 123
